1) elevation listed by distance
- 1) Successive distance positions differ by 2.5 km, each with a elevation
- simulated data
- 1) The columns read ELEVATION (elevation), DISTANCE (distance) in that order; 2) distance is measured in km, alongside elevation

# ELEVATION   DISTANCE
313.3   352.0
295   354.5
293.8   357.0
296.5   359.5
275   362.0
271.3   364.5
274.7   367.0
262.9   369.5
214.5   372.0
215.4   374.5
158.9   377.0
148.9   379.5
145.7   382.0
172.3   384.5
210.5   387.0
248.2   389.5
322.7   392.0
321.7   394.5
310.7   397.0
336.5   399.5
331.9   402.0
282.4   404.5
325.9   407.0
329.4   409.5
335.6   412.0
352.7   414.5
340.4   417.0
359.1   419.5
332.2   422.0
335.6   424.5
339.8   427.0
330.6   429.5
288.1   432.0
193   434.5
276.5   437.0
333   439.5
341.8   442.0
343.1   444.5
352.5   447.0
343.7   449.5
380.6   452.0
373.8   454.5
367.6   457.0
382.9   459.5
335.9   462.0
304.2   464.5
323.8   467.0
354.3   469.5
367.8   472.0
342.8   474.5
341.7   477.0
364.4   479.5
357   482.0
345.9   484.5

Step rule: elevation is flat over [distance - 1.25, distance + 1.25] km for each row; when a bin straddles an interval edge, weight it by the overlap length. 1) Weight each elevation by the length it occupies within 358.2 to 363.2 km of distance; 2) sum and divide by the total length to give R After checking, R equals 286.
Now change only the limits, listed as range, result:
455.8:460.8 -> 375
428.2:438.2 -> 272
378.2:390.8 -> 186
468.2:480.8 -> 354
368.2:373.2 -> 239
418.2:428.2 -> 342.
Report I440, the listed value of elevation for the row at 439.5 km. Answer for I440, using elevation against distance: 333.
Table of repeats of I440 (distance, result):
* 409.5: 329.4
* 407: 325.9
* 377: 158.9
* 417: 340.4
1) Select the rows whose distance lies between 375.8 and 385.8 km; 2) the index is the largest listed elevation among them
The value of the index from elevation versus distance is 172.3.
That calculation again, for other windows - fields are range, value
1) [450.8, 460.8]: 382.9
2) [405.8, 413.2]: 335.6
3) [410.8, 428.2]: 359.1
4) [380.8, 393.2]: 322.7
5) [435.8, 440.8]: 333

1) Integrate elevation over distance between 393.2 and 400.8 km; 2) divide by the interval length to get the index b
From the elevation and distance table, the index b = 323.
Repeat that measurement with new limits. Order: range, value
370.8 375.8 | 214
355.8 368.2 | 282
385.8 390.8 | 230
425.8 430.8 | 335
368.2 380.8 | 200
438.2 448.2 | 342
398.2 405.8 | 317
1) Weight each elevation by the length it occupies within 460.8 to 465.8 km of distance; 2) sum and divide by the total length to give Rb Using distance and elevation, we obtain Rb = 320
